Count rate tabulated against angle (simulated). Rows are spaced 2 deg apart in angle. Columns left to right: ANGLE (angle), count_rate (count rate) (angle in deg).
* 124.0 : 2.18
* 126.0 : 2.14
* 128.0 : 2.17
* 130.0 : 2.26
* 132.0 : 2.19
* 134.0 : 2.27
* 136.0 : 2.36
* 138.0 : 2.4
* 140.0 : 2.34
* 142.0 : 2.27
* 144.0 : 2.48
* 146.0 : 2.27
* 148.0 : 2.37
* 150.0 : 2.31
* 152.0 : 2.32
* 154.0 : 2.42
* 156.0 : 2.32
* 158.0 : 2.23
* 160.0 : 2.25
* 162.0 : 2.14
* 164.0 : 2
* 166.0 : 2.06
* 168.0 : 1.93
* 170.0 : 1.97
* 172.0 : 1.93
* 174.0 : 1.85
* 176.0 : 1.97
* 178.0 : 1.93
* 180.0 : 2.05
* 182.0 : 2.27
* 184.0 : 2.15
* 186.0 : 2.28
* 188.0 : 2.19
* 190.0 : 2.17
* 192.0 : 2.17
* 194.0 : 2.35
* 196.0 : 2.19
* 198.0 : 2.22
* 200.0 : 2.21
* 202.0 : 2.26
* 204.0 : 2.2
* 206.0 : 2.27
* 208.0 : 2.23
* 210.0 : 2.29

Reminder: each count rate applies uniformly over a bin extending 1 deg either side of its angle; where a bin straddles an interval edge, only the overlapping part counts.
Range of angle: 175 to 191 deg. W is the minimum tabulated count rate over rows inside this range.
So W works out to 1.93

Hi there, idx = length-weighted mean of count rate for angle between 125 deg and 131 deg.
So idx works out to 2.19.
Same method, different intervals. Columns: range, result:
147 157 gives 2.35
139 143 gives 2.3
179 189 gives 2.19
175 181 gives 1.98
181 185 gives 2.21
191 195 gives 2.26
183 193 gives 2.19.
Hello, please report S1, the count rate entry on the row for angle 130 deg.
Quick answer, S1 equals 2.26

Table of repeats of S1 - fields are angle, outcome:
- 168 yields 1.93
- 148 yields 2.37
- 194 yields 2.35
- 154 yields 2.42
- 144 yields 2.48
